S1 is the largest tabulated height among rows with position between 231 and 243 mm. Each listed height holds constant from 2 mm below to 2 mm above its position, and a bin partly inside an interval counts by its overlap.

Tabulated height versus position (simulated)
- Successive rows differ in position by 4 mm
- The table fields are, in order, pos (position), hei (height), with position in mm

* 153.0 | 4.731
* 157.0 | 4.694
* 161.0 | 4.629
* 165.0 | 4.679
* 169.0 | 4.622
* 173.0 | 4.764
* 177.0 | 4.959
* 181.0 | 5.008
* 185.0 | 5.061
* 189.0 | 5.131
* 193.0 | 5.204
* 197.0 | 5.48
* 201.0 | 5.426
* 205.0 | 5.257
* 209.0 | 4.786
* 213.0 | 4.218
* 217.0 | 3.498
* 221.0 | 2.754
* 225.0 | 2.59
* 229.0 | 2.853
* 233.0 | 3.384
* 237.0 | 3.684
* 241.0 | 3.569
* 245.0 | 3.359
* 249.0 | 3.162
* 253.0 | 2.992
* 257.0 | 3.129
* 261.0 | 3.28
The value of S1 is 3.684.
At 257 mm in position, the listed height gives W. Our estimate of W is 3.129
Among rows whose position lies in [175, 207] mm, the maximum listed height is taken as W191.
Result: 5.48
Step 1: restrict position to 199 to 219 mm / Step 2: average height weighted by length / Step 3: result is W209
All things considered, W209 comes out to 4.64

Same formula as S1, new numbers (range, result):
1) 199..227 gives 5.426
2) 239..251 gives 3.569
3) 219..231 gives 2.853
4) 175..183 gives 5.008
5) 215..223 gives 3.498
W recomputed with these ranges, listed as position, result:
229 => 2.853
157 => 4.694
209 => 4.786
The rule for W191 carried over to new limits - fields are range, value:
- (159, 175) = 4.764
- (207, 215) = 4.786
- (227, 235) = 3.384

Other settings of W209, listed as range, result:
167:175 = 4.69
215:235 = 3.02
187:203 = 5.31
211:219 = 3.86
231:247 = 3.5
